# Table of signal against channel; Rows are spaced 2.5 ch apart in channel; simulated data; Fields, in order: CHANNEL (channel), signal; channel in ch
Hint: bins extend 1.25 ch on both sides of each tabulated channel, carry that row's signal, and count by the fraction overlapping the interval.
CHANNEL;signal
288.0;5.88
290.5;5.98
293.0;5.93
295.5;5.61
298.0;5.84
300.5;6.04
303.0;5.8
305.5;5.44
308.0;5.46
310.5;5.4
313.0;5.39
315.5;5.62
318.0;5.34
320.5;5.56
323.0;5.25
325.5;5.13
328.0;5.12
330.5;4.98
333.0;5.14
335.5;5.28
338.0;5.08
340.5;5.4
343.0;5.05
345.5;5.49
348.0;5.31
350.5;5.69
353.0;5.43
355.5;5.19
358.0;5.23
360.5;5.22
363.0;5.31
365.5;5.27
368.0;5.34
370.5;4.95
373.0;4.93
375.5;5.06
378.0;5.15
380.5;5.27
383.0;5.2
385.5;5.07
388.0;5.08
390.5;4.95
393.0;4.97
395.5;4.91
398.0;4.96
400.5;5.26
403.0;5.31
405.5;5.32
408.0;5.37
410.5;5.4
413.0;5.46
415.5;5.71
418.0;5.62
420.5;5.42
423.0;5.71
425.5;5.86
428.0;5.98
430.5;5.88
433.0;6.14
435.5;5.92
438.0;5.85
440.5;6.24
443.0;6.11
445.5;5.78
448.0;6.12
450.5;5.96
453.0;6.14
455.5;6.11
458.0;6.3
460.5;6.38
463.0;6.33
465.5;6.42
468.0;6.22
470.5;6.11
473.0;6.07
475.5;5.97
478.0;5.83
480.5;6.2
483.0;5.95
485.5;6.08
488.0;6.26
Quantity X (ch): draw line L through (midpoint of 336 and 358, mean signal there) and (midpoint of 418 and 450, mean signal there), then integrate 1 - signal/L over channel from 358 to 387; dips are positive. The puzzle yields 1.7 ch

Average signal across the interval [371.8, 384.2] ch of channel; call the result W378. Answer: 5.12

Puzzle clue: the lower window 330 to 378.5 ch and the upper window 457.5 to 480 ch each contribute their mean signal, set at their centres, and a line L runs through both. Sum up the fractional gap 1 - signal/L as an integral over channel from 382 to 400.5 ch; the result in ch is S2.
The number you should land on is 1.68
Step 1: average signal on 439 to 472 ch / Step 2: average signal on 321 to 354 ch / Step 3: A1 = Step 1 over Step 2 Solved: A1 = 1.17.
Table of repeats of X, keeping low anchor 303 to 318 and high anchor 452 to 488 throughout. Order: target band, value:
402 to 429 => 1.7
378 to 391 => 1.5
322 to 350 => 1.9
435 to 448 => 0.1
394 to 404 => 1.3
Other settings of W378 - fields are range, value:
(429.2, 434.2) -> 6.01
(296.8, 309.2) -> 5.72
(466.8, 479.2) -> 6.04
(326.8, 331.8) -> 5.05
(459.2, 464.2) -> 6.35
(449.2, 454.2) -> 6.05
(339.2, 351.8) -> 5.39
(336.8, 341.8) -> 5.24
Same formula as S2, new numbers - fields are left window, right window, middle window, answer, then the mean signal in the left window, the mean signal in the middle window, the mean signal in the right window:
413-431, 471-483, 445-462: -0.7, 5.71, 6.13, 6.02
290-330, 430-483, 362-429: 6.6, 5.54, 5.29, 6.1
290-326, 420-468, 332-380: 4.3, 5.59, 5.24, 6.05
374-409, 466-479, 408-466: -2.8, 5.13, 5.93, 6.07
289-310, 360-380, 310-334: 1.2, 5.75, 5.29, 5.16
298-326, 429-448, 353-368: 1.1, 5.52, 5.27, 6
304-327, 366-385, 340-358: -0.4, 5.4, 5.35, 5.13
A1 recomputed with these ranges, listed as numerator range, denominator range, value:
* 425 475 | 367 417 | 1.18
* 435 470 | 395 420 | 1.15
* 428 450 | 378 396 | 1.18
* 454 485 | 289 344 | 1.13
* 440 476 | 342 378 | 1.17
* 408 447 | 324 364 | 1.10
